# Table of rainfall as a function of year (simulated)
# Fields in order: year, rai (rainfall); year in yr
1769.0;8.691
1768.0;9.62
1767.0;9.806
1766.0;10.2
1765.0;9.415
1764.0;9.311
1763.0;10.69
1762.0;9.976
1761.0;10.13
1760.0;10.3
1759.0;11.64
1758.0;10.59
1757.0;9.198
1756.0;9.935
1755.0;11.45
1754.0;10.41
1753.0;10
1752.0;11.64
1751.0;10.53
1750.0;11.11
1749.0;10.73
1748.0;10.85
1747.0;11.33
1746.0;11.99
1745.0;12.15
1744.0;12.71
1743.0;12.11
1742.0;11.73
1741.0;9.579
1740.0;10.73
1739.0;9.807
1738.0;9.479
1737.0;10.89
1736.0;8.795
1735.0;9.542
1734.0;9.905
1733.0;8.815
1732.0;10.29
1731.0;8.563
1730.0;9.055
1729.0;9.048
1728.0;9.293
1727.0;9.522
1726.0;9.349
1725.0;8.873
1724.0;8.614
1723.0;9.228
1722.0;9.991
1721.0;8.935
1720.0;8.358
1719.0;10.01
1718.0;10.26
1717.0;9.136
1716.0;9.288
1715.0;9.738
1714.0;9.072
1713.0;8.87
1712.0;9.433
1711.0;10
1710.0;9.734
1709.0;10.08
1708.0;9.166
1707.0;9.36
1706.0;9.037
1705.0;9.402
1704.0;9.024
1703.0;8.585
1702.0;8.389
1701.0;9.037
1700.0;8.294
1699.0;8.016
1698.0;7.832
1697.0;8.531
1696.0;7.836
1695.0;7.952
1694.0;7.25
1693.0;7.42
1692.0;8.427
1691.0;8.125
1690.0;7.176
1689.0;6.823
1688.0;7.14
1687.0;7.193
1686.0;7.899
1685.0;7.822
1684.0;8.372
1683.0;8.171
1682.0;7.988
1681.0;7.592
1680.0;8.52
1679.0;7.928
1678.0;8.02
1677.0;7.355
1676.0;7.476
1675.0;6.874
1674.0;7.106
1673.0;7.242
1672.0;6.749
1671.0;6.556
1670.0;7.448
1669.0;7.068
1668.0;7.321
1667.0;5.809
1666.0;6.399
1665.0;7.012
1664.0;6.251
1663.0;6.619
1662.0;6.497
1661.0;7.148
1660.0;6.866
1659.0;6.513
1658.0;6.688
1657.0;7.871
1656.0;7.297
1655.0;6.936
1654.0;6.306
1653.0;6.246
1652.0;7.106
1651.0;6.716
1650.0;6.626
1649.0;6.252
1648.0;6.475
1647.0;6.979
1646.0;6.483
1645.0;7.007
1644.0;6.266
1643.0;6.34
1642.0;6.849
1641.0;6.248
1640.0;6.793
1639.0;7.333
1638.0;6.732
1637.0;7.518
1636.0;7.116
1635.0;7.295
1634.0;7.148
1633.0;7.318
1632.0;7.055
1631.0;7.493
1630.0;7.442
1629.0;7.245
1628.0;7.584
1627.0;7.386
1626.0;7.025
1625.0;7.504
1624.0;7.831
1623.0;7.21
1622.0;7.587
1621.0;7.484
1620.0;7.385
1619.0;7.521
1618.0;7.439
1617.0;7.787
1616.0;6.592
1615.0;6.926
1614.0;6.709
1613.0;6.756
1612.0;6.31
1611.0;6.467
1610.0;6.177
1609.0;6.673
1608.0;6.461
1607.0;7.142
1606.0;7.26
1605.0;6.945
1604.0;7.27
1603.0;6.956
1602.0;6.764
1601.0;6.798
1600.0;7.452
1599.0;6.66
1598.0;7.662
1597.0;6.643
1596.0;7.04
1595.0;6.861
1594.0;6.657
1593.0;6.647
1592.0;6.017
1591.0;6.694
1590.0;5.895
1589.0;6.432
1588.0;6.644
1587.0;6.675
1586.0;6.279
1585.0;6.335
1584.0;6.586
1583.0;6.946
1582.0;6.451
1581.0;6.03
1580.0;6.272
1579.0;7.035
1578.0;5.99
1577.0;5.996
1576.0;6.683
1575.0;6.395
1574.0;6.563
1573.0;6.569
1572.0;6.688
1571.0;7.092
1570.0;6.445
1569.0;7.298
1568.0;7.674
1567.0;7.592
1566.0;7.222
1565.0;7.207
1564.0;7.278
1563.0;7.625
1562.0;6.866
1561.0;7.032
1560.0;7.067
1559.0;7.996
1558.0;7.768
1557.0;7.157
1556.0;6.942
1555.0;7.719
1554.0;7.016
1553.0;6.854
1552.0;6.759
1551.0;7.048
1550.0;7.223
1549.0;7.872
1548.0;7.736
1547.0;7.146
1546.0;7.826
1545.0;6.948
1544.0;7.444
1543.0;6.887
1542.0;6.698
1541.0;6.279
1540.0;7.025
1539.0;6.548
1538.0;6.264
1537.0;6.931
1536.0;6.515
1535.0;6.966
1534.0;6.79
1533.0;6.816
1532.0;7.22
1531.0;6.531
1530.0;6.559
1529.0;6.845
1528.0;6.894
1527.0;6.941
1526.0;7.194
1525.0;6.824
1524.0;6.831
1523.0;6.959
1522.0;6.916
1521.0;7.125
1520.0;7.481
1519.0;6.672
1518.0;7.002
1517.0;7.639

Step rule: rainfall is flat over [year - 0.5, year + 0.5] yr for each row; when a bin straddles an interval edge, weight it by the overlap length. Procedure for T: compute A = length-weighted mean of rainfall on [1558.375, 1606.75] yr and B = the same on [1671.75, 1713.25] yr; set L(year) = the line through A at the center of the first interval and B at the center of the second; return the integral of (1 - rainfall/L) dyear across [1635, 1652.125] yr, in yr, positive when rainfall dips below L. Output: 1.8 yr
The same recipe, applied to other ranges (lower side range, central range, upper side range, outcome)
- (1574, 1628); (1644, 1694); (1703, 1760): 7.86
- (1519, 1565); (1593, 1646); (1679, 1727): 5.26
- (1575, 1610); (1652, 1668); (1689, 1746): 2.67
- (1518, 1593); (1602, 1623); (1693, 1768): 2.20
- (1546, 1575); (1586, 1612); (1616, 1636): 2.01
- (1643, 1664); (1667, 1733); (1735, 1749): 3.60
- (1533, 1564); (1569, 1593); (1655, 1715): 2.59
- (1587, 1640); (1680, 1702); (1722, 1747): 2.62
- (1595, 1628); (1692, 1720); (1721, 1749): 1.43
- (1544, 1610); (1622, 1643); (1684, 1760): 1.82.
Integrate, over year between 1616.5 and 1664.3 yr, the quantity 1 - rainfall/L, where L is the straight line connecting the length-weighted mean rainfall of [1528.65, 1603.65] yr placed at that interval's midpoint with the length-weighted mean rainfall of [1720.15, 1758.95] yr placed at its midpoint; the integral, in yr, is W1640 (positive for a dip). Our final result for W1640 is 7.24 yr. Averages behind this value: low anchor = 6.88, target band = 7.02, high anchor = 10.2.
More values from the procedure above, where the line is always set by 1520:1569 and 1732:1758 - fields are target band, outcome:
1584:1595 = 1.98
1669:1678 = 2.12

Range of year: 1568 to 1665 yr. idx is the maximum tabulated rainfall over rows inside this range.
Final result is 7.871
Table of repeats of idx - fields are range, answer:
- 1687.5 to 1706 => 9.402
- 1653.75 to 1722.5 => 10.26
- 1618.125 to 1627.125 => 7.831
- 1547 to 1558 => 7.872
